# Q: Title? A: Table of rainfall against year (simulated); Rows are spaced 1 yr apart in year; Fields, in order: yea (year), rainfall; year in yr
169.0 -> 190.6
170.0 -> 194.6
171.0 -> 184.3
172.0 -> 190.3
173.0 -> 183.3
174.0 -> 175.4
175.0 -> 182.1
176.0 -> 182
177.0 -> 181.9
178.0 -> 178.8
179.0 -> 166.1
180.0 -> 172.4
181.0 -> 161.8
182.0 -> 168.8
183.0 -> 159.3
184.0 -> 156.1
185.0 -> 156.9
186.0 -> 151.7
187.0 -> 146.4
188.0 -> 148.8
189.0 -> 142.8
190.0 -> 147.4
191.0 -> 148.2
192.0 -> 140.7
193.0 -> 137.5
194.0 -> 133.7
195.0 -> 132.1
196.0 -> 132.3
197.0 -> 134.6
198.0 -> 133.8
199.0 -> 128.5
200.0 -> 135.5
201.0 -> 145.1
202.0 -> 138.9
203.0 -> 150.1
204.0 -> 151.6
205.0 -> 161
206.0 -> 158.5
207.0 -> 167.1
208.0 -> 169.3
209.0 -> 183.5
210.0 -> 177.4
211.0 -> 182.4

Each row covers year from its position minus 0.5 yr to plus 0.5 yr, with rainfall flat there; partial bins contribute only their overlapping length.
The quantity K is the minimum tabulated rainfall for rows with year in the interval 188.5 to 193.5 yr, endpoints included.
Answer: 137.5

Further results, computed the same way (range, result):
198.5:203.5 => 128.5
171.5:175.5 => 175.4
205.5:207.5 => 158.5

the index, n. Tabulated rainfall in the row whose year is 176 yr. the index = 182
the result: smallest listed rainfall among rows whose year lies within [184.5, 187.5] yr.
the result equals 146.4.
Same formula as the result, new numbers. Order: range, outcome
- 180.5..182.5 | 161.8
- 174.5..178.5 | 178.8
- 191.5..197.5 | 132.1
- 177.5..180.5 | 166.1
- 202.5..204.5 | 150.1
